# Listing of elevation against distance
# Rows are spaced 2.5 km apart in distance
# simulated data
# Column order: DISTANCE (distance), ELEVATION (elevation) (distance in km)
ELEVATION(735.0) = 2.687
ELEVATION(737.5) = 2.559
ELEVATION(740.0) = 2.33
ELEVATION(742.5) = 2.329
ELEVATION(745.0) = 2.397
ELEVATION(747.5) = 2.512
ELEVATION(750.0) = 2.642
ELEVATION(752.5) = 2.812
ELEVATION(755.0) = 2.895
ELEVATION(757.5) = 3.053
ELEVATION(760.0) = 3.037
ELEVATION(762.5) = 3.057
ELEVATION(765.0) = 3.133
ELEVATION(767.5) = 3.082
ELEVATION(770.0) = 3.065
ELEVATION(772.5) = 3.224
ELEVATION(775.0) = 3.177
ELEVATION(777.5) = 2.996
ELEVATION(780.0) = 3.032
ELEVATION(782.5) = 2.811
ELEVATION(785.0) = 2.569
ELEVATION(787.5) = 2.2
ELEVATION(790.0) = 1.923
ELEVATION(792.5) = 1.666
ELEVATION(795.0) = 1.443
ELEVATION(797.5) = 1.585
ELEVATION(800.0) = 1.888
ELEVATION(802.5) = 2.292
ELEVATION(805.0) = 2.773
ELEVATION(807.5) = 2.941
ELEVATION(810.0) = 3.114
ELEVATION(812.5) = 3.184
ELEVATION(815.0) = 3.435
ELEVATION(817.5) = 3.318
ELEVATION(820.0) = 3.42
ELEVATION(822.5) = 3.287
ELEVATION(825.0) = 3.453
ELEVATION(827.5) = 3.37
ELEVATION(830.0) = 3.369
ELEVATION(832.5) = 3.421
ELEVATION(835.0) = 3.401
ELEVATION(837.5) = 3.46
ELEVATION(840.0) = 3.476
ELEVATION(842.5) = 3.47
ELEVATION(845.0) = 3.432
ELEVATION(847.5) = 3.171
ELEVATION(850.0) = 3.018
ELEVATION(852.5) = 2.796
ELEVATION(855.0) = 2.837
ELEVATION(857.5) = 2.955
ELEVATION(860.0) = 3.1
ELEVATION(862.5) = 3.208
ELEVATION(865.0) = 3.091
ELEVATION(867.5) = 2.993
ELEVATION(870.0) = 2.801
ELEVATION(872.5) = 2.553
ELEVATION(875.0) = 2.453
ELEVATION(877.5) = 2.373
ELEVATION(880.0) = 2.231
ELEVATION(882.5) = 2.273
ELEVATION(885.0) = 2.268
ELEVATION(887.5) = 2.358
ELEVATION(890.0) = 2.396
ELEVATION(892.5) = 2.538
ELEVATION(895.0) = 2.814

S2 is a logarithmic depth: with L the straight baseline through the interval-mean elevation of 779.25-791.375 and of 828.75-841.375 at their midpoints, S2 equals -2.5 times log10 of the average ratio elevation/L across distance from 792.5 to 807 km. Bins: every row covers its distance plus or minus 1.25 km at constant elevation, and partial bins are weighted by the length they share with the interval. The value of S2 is 0.34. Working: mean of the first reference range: 2.48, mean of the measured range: 2.02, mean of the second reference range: 3.43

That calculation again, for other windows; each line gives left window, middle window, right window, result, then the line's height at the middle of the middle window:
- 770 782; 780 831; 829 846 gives 0.203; 3.25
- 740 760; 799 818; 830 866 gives 0.049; 2.99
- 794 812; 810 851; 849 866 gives -0.248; 2.67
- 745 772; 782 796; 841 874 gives 0.381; 2.95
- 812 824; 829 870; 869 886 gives -0.121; 2.85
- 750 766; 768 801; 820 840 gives 0.261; 3.13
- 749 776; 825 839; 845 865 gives -0.126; 3.04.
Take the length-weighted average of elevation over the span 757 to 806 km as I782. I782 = 2.59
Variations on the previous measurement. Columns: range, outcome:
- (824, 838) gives 3.41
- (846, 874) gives 2.96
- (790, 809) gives 2.09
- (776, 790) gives 2.66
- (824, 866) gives 3.24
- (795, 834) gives 2.94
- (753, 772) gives 3.04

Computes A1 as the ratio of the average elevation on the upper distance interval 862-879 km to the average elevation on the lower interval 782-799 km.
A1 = 1.4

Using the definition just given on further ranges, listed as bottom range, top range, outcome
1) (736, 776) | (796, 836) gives 1.06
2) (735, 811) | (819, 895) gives 1.13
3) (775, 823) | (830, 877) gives 1.17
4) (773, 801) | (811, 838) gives 1.45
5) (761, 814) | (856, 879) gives 1.08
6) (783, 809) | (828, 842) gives 1.59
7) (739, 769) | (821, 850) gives 1.21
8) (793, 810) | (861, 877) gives 1.29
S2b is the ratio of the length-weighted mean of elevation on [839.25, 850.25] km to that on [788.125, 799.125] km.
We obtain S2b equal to 2.0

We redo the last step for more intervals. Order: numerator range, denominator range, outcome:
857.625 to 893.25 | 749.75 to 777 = 0.87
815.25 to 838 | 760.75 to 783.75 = 1.11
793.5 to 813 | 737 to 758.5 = 0.90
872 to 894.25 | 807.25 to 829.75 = 0.72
